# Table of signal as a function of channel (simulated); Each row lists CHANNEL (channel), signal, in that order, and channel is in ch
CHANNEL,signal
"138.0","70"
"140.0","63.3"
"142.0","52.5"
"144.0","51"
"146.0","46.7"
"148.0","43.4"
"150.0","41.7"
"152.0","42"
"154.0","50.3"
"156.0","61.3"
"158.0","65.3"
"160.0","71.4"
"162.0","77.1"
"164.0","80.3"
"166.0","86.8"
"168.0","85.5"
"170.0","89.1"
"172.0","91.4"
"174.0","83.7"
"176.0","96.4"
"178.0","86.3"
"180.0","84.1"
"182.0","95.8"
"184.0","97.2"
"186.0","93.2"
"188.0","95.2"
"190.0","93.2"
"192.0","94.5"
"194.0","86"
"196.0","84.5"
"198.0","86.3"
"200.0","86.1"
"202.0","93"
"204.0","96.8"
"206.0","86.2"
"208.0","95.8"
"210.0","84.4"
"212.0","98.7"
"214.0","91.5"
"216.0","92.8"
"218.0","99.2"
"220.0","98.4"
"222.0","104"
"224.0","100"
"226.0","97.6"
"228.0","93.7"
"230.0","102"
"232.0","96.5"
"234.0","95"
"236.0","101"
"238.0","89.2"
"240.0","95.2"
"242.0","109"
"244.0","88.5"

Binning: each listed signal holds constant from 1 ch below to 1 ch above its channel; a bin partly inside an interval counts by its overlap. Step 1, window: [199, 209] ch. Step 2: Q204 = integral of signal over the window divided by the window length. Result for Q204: 91.6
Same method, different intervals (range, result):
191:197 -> 88.3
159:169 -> 80.2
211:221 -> 96.1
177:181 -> 85.2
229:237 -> 98.6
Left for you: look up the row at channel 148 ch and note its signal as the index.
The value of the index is 43.4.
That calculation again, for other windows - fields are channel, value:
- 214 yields 91.5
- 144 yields 51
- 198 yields 86.3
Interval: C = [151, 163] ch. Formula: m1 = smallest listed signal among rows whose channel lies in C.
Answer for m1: 42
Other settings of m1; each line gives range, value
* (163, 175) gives 80.3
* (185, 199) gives 84.5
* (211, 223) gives 91.5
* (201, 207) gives 86.2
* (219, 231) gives 93.7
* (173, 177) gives 83.7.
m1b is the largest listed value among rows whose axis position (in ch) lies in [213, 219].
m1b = 99.2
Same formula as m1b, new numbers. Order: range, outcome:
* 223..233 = 102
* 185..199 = 95.2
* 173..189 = 97.2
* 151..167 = 86.8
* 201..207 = 96.8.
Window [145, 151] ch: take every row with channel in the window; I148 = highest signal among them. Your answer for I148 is 46.7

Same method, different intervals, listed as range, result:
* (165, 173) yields 91.4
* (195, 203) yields 93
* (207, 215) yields 98.7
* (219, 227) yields 104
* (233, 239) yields 101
